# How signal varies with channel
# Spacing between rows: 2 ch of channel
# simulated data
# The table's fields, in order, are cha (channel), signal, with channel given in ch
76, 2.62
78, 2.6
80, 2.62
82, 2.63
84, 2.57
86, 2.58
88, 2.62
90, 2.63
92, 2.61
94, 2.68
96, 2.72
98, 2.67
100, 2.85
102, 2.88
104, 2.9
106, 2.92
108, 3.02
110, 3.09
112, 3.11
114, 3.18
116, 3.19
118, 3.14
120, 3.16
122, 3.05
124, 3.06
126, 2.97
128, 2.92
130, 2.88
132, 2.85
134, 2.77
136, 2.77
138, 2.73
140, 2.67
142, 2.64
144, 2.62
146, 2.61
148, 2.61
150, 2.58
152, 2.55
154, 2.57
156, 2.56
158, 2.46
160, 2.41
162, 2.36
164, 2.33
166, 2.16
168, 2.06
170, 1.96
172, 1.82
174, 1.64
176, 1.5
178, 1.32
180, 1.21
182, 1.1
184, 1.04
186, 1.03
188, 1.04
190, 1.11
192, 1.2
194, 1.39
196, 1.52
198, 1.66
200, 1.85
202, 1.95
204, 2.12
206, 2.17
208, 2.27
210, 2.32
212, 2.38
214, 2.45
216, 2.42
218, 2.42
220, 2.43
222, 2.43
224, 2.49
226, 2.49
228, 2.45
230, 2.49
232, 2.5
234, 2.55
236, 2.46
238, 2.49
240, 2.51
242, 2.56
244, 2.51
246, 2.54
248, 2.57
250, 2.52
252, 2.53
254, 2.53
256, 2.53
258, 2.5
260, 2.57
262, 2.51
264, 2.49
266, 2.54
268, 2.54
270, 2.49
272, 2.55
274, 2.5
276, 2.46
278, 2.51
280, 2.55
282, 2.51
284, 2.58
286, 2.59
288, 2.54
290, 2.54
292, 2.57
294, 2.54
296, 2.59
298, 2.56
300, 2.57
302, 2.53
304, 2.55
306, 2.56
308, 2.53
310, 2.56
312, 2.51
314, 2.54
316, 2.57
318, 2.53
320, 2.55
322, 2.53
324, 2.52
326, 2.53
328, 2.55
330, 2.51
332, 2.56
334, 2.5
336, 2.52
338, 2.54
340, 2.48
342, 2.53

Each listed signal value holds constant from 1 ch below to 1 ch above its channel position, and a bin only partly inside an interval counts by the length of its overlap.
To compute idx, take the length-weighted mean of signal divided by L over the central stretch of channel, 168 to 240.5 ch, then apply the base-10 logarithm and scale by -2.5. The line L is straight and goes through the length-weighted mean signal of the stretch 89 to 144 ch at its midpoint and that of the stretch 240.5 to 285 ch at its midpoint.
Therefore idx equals 0.338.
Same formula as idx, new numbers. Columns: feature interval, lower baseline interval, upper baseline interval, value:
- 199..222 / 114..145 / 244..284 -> 0.18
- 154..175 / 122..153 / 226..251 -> 0.22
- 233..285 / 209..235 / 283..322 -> -0.01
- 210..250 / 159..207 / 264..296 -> -0.19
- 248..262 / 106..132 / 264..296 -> 0.04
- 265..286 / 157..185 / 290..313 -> -0.05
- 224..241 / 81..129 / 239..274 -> 0.04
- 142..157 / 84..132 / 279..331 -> 0.09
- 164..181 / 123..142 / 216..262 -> 0.48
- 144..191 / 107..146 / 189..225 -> 0.29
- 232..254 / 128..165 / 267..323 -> 0.02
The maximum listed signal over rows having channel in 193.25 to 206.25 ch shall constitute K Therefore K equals 2.17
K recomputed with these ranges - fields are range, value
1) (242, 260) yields 2.57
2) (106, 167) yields 3.19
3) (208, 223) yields 2.45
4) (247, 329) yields 2.59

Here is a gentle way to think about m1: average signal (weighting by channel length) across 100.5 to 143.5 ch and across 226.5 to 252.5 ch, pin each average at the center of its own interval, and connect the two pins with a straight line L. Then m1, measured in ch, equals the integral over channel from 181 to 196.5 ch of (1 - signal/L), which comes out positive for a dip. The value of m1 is 8.79 ch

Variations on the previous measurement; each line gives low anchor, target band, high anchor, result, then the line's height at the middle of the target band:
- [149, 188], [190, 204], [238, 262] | 3.5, 2.12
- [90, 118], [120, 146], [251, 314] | 0.1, 2.85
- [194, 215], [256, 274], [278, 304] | -0.9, 2.4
